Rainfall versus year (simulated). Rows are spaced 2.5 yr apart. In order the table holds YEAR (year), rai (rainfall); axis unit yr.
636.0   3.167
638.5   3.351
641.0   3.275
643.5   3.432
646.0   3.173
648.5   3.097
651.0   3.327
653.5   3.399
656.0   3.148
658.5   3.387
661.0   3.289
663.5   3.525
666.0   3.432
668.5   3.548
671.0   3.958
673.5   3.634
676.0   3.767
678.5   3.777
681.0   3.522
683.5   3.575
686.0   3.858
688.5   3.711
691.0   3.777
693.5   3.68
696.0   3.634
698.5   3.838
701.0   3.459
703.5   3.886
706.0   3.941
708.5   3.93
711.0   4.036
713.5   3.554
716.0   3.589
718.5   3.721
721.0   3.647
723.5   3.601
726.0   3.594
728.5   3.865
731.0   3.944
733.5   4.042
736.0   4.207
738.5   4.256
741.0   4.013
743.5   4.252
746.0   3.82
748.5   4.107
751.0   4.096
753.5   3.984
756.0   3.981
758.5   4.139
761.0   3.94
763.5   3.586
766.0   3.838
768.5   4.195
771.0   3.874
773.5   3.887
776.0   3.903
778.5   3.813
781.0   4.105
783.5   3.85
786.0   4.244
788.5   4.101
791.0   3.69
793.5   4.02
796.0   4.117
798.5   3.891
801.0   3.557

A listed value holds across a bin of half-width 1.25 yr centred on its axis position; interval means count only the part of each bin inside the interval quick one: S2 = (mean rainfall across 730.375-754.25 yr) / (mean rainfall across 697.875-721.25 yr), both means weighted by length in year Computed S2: 1.08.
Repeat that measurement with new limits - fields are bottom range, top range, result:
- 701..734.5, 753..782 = 1.04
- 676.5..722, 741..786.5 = 1.07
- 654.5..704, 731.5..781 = 1.11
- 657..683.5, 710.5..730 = 1.03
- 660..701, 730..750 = 1.12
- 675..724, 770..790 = 1.07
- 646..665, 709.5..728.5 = 1.12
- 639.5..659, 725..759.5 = 1.23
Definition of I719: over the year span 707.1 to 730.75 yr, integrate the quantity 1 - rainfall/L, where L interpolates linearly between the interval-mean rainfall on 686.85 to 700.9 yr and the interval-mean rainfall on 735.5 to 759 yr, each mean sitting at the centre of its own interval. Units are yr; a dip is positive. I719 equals 0.89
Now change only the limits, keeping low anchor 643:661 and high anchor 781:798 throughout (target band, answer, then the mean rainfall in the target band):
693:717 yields -1.4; 3.76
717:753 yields -2.1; 3.94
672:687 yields -1.2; 3.69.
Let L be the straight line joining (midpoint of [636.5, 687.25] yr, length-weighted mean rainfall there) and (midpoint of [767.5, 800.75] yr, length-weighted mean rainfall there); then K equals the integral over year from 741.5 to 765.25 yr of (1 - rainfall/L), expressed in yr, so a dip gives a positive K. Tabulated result -0.9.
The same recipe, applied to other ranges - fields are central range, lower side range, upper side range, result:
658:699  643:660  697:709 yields -1.1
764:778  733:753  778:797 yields 0.4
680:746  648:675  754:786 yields -2.4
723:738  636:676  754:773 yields -0.5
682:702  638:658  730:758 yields -0.3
